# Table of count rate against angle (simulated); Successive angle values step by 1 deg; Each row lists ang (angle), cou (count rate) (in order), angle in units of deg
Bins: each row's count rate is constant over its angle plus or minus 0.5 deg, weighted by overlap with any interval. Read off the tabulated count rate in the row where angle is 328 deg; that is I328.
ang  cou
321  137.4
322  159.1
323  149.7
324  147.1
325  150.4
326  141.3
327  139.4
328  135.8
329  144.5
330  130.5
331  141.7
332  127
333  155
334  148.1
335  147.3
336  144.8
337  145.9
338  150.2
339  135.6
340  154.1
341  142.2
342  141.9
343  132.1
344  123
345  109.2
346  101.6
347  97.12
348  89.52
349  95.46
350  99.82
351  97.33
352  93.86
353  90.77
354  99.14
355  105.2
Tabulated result 135.8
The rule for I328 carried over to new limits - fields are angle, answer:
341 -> 142.2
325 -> 150.4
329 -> 144.5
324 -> 147.1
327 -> 139.4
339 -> 135.6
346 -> 101.6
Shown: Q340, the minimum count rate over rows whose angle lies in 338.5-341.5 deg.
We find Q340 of 135.6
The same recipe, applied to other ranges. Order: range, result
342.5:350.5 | 89.52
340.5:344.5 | 123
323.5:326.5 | 141.3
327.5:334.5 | 127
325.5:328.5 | 135.8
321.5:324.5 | 147.1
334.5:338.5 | 144.8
